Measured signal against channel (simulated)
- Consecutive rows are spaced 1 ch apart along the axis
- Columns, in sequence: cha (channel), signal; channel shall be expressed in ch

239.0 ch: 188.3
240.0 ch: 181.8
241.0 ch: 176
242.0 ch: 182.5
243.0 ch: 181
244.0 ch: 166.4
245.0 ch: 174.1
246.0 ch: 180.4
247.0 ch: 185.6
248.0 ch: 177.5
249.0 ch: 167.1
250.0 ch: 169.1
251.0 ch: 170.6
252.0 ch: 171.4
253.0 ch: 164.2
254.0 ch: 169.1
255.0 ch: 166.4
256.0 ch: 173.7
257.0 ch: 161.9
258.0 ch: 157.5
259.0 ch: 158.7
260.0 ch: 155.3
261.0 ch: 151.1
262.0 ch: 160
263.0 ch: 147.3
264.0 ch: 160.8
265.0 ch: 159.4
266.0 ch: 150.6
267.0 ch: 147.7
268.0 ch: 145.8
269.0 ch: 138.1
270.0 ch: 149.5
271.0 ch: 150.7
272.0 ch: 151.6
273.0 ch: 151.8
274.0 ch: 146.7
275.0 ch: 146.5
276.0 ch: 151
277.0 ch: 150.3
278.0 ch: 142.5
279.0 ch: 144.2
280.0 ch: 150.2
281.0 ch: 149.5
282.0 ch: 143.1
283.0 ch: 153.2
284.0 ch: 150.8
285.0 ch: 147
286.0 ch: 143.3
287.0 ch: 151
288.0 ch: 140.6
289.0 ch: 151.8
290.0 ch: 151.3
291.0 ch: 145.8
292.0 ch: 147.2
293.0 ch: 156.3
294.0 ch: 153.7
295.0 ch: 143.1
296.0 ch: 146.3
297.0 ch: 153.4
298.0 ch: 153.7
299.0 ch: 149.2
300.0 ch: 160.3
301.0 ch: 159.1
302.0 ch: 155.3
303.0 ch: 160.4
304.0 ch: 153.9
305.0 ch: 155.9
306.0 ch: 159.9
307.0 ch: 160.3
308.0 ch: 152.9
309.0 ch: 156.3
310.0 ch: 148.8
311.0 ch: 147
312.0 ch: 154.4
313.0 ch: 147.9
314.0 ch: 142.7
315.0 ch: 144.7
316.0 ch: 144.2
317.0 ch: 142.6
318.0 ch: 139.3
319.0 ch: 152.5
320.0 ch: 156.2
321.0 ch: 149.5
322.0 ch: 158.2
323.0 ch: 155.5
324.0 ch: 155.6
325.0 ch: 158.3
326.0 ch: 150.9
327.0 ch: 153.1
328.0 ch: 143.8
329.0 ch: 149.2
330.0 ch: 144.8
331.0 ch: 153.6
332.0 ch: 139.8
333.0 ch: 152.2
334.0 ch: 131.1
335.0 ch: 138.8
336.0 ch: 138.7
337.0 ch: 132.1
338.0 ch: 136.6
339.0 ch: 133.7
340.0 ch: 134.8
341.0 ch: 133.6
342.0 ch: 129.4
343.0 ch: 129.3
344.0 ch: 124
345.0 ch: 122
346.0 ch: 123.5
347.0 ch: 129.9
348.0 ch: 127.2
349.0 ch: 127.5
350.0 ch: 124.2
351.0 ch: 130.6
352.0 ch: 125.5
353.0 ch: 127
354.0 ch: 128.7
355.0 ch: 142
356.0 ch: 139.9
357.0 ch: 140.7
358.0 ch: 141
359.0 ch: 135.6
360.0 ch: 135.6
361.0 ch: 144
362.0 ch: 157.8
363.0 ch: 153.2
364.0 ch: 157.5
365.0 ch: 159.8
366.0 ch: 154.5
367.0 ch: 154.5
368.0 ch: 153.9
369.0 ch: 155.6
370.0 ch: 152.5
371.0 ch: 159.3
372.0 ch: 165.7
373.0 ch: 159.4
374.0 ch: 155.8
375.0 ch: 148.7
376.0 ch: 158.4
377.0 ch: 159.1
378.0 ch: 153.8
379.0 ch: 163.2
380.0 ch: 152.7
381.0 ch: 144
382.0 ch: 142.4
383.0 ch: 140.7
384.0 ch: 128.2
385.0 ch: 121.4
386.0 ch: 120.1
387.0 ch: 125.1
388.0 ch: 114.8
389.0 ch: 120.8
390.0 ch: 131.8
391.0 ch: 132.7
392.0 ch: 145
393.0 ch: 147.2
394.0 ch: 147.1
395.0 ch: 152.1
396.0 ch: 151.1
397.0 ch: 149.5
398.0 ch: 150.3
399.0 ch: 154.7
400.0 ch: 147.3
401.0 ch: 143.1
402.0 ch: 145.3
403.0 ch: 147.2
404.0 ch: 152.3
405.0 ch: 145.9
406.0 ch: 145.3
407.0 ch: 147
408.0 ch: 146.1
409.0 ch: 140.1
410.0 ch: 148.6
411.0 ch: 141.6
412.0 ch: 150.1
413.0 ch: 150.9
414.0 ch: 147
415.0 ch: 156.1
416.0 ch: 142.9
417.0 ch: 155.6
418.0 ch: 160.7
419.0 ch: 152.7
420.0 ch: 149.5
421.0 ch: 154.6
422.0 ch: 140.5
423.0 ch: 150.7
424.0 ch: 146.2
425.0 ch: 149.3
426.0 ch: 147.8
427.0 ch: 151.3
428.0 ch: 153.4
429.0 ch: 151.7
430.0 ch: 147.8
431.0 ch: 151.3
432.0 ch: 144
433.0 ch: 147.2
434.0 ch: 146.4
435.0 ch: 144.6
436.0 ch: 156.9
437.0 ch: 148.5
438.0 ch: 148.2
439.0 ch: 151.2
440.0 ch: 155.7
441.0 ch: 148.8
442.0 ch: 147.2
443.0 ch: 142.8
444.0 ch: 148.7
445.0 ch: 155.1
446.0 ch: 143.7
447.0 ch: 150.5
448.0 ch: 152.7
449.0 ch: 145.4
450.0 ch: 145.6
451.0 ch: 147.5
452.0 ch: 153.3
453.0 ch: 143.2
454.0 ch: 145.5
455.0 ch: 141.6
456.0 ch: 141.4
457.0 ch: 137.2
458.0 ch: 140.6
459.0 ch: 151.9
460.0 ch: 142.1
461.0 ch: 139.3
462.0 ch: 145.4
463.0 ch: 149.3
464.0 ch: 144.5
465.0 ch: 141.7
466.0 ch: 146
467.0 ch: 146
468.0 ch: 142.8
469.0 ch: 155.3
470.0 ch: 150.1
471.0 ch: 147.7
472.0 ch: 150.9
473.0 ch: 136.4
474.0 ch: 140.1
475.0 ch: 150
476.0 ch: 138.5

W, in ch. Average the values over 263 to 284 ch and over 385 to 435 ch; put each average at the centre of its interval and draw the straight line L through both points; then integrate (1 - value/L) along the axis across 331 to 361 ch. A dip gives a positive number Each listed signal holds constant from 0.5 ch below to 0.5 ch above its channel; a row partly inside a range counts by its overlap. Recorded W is 2.80 ch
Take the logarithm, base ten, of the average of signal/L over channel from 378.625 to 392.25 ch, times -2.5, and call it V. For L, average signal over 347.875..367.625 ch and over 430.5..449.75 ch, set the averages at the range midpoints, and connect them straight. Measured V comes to 0.07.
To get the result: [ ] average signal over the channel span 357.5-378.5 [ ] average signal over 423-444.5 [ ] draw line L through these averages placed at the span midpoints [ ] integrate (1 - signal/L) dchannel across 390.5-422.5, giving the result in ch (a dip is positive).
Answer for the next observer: 0.6 ch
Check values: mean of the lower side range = 153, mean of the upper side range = 149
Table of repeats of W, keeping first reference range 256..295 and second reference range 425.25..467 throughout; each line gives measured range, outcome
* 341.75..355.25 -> 1.9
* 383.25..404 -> 1.3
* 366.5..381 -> -0.7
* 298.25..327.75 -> -0.5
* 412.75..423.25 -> -0.2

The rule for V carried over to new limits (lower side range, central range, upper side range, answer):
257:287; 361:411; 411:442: 0.02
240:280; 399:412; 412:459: 0.03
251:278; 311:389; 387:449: 0.06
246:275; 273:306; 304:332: 0.03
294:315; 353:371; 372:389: -0.01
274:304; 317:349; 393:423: 0.06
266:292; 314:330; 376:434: -0.02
